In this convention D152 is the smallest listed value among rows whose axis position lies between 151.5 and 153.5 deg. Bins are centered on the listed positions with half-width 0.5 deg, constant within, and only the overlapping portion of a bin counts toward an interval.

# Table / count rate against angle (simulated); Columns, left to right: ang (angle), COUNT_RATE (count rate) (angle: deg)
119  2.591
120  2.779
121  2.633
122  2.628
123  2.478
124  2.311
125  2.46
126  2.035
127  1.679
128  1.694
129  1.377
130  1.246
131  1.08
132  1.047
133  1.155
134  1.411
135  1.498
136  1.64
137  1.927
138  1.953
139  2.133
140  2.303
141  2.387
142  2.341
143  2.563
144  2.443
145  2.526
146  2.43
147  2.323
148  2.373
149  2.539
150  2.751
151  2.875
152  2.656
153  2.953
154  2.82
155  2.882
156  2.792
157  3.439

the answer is 2.656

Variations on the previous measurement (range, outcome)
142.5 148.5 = 2.323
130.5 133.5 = 1.047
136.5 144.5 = 1.927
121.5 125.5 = 2.311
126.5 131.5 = 1.08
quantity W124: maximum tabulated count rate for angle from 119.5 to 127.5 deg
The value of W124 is 2.779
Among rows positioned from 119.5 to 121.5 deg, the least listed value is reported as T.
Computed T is 2.633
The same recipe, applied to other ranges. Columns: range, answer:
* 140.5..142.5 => 2.341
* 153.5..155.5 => 2.82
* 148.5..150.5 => 2.539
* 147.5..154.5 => 2.373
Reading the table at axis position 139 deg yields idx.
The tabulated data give 2.133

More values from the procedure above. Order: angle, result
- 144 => 2.443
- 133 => 1.155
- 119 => 2.591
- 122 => 2.628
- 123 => 2.478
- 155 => 2.882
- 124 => 2.311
